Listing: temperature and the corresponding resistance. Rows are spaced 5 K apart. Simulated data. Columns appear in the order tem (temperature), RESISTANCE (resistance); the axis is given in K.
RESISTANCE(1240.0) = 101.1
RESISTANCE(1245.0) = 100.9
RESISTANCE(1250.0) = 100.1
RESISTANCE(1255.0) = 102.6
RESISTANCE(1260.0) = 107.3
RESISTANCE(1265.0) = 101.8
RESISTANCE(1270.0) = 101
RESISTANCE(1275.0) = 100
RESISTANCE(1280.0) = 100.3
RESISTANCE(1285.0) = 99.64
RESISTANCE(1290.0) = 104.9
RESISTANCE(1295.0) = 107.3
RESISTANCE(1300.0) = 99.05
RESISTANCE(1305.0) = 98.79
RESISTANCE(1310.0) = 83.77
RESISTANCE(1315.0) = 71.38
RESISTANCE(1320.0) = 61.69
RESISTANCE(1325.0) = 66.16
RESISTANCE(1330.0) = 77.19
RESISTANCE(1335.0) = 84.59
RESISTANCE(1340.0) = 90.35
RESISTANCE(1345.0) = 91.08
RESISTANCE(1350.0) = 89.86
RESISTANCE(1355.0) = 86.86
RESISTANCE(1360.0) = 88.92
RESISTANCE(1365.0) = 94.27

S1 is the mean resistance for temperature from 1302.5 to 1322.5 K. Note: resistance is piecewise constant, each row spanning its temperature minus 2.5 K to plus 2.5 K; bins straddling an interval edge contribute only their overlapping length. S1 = 78.9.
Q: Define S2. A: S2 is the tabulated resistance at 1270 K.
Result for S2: 101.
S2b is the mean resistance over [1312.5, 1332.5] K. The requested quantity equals 69.1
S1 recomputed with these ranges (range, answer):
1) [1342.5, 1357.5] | 89.3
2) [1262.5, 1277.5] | 101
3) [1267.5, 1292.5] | 101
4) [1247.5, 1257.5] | 101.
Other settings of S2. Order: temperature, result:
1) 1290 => 104.9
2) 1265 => 101.8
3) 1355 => 86.86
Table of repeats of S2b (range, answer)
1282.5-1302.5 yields 103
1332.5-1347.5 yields 88.7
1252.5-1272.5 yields 103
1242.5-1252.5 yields 100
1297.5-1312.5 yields 93.9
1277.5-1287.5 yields 100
